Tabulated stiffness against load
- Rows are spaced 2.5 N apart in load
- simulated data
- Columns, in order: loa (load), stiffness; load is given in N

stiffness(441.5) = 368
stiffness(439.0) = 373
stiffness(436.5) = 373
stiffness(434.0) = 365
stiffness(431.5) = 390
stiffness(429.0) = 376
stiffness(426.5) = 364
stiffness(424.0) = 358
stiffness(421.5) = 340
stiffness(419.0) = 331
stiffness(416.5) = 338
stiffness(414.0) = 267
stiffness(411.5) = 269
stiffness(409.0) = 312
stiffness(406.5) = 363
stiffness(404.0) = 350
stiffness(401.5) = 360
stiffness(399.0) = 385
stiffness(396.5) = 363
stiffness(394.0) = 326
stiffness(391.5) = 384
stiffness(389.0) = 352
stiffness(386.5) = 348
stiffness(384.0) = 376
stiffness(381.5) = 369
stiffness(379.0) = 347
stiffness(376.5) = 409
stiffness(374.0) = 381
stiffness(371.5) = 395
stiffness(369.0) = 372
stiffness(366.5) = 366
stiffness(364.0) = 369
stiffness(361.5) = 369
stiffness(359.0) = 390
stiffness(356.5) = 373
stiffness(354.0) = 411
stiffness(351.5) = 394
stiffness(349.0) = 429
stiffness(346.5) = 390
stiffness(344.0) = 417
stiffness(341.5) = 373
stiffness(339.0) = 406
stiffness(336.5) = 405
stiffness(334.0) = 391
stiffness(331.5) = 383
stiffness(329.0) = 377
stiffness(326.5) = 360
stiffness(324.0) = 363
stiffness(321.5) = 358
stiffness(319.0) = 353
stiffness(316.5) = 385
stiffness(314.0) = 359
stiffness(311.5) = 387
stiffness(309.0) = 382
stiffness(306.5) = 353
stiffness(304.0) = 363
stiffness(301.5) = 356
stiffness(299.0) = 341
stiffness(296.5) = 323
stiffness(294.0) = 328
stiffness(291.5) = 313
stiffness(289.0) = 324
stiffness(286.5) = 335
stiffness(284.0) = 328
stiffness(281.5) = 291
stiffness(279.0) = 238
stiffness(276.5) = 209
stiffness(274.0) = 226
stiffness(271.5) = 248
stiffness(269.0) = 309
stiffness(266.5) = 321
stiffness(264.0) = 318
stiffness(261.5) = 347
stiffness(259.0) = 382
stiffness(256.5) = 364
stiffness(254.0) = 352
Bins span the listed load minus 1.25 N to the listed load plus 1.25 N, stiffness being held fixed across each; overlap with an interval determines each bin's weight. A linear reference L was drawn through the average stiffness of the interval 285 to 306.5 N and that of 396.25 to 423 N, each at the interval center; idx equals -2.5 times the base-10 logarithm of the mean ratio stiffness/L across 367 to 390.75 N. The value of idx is -0.12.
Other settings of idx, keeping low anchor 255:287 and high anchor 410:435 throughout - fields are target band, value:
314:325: -0.16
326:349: -0.23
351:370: -0.18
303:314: -0.19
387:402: -0.09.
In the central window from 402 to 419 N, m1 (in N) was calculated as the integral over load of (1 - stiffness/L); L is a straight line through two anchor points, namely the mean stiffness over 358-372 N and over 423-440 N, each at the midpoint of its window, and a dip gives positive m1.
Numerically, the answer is 2.43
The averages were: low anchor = 376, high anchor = 371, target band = 319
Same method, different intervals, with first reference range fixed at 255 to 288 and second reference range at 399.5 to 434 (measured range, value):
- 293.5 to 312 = -2.6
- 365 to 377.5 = -2.1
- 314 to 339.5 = -4.8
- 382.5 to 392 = -0.9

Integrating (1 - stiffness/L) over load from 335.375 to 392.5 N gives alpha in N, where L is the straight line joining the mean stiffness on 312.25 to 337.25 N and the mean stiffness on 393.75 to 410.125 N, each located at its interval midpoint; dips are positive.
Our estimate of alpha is -3.2 N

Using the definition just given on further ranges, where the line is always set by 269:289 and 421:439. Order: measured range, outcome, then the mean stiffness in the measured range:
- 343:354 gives -3.1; 408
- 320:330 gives -2.0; 364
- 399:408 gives -0.2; 360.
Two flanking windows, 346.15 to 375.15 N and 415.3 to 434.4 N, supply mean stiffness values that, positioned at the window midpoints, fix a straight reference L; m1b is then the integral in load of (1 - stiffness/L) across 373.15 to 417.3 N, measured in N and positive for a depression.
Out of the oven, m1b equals 2.5 N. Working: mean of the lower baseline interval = 386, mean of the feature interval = 350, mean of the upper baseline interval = 357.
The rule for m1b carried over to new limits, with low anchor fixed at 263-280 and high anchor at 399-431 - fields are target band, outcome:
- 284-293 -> -1.6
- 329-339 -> -3.2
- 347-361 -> -4.1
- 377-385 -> -1.1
